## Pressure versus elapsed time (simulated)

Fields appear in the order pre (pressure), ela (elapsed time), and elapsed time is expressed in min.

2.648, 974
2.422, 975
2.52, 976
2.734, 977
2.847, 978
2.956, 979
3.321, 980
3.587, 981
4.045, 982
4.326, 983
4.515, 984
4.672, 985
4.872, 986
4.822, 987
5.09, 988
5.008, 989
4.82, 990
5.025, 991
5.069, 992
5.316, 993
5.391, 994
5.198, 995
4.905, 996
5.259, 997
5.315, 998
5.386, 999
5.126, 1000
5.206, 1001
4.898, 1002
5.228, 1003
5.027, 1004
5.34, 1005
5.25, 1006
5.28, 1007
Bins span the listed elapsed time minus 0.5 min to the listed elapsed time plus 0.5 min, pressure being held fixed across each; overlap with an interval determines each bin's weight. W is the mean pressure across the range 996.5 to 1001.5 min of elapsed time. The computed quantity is 5.26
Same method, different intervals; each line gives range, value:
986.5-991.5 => 4.95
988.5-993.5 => 5.05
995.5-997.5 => 5.08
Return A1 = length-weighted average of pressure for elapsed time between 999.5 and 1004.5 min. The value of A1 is 5.1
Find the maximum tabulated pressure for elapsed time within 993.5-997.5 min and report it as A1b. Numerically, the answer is 5.391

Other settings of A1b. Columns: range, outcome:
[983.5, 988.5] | 5.09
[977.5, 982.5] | 4.045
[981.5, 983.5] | 4.326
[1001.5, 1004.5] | 5.228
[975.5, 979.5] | 2.956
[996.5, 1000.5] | 5.386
